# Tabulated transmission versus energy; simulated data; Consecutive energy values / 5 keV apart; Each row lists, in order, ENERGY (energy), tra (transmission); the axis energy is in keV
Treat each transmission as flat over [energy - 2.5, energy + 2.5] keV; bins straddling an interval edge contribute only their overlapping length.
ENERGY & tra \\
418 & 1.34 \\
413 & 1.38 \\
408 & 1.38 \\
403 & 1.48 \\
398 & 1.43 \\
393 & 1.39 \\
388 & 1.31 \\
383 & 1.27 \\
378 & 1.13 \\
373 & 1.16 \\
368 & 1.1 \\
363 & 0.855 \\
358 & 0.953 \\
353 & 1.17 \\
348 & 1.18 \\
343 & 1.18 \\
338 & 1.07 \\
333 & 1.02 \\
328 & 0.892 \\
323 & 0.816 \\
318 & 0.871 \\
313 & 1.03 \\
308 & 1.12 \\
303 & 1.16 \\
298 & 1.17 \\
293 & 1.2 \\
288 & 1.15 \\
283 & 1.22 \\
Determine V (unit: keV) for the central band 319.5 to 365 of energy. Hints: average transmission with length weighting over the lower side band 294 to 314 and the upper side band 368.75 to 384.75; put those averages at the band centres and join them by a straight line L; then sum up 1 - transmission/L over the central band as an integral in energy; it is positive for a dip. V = 5.5 keV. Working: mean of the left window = 1.13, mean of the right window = 1.17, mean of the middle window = 1.01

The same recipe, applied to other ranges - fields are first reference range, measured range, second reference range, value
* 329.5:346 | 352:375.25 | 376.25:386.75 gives 2.5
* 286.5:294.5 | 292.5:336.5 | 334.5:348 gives 4.9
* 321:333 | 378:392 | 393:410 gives 0.4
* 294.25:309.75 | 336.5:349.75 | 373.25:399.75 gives 0.8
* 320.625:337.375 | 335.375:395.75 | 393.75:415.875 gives 0.5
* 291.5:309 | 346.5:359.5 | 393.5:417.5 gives 1.8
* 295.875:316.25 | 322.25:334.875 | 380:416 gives 2.8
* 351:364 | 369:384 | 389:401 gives 0.4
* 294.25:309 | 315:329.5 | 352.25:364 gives 3.1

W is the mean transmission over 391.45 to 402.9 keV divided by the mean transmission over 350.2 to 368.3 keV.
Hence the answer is 1.41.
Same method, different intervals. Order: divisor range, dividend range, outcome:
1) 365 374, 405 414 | 1.25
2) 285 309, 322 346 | 0.87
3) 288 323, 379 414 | 1.27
